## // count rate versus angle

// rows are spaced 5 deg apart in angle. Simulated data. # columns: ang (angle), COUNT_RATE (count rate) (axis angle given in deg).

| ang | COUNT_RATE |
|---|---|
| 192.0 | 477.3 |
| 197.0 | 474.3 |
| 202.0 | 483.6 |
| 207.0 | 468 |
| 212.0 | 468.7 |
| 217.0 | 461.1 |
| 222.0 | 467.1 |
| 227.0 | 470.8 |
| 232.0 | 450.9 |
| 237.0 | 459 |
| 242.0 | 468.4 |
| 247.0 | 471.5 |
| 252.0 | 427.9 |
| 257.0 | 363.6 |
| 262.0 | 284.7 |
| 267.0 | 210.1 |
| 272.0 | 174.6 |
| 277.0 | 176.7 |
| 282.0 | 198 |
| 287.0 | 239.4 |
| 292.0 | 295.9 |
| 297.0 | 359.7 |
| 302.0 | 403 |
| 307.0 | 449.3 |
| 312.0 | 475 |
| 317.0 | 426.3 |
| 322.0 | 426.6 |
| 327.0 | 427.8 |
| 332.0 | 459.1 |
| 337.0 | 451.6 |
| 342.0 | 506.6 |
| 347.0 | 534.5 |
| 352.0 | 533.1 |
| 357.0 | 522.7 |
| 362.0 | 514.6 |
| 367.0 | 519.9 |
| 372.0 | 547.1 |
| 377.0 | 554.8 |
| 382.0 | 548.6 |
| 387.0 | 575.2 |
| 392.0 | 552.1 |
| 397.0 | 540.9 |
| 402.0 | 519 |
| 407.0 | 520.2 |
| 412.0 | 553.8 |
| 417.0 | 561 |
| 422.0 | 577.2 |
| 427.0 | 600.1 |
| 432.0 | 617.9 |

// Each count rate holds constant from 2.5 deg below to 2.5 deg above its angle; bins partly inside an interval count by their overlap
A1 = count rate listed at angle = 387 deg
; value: 575.2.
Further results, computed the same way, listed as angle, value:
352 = 533.1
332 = 459.1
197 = 474.3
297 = 359.7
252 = 427.9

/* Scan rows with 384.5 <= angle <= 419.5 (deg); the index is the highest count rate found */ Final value 575.2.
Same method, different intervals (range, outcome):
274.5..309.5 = 449.3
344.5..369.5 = 534.5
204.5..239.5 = 470.8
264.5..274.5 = 210.1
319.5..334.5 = 459.1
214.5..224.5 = 467.1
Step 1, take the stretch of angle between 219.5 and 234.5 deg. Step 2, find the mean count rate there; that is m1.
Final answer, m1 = 463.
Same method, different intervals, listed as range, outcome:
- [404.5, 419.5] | 545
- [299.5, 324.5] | 436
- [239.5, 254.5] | 456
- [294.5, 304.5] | 381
